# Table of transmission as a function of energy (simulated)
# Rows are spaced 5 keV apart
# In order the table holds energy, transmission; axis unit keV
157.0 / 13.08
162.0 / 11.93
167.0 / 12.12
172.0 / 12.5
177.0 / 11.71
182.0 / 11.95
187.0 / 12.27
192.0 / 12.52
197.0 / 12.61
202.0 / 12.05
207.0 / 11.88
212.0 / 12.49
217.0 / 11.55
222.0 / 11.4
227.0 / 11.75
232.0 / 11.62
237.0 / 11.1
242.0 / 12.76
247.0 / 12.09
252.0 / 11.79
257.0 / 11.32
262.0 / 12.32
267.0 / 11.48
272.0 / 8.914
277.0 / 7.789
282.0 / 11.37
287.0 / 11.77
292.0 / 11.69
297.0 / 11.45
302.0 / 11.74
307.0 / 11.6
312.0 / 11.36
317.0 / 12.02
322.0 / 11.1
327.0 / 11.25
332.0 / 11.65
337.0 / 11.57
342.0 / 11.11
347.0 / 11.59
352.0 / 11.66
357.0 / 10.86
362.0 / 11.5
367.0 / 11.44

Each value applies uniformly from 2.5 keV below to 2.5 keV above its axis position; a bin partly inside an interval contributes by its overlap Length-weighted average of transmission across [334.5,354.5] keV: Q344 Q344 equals 11.5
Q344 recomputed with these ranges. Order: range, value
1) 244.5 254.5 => 11.9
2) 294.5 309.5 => 11.6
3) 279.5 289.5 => 11.6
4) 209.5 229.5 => 11.8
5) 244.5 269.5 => 11.8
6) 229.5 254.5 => 11.9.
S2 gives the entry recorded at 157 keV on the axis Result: 13.08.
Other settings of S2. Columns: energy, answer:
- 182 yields 11.95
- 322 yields 11.1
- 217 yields 11.55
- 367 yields 11.44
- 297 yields 11.45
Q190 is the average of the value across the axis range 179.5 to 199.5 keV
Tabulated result 12.3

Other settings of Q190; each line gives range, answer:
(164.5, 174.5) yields 12.3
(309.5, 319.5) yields 11.7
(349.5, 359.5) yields 11.3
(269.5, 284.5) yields 9.36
